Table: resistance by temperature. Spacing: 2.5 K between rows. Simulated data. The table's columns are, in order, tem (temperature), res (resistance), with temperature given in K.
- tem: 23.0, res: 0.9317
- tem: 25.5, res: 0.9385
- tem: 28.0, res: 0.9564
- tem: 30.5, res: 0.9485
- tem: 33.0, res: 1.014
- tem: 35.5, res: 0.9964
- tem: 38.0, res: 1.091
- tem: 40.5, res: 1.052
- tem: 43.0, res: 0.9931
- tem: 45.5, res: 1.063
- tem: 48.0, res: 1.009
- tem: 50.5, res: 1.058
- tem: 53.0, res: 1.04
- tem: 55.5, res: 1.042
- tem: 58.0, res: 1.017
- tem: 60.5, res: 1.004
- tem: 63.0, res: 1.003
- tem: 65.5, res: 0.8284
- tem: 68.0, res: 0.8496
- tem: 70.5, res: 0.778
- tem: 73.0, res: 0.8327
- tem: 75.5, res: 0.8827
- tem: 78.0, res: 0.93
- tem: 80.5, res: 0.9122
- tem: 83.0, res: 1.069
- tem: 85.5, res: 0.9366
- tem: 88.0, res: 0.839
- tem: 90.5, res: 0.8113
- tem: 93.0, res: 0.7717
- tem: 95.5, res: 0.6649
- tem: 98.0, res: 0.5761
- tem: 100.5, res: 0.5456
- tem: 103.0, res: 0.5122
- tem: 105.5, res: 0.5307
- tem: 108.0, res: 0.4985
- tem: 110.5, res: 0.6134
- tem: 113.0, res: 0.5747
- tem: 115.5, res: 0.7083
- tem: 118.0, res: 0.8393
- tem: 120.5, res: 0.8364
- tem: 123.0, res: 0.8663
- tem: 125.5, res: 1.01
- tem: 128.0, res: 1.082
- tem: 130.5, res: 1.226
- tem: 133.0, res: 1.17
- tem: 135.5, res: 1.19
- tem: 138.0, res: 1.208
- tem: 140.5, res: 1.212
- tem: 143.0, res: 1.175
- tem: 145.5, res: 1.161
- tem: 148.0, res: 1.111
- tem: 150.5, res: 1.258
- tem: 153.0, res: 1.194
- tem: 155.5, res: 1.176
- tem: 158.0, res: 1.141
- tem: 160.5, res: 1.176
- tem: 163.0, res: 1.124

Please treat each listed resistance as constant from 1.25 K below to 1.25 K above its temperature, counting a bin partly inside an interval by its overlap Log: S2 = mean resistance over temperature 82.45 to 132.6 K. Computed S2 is 0.778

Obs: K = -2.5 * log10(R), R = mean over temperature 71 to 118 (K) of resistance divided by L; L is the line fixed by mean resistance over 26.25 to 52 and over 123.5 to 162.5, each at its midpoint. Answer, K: 0.42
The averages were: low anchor 1.02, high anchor 1.16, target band 0.737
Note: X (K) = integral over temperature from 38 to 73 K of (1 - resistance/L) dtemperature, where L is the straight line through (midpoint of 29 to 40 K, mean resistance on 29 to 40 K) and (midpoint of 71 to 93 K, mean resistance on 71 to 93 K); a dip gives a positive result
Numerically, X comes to -0.7 K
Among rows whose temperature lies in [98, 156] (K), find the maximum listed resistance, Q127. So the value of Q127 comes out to 1.258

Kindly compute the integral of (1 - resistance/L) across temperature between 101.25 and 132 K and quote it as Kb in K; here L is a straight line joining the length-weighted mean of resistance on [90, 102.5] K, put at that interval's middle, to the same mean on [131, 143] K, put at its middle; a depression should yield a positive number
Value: 5.5 K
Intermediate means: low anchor 0.656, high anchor 1.19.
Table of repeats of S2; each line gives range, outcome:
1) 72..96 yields 0.872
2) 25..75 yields 0.975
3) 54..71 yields 0.94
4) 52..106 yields 0.839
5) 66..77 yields 0.837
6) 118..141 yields 1.07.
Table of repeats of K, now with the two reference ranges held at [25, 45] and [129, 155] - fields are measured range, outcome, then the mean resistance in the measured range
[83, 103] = 0.429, 0.742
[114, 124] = 0.386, 0.805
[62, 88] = 0.193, 0.898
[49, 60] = 0.001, 1.04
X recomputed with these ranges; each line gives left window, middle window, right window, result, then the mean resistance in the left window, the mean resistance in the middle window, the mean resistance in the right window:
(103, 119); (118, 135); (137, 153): -2.80 K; 0.615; 1.02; 1.19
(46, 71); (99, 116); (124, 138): 8.17 K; 0.971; 0.563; 1.14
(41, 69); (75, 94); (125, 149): 2.83 K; 0.994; 0.896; 1.16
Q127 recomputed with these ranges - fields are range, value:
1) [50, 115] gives 1.069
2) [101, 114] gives 0.6134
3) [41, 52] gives 1.063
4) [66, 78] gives 0.93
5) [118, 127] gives 1.01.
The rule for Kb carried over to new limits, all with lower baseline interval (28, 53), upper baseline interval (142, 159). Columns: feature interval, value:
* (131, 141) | -0.4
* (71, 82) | 1.9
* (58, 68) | 1.1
